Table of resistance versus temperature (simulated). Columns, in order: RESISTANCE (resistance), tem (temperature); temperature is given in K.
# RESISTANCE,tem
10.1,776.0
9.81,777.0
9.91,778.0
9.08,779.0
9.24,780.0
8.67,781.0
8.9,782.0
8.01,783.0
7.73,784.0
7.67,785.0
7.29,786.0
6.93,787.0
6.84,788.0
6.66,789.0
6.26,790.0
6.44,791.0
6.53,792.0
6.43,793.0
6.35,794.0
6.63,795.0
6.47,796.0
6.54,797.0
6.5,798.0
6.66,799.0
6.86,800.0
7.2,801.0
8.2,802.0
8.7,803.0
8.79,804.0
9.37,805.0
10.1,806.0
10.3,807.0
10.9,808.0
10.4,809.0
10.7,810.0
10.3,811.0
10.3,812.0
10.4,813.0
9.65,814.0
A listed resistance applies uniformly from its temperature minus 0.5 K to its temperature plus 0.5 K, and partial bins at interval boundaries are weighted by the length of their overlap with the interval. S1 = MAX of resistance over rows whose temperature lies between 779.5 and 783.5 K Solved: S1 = 9.24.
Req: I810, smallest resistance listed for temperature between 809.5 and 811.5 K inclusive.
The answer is 10.3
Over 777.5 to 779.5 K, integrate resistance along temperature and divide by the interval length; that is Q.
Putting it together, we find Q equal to 9.5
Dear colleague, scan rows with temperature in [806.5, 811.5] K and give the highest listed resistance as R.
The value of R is 10.9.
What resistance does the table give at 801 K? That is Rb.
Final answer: 7.2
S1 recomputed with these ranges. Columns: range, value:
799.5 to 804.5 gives 8.79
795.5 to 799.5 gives 6.66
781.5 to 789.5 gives 8.9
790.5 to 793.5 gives 6.53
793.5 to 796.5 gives 6.63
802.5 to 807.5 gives 10.3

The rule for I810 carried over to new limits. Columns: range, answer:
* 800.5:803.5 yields 7.2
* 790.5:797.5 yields 6.35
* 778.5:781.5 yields 8.67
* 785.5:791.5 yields 6.26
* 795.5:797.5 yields 6.47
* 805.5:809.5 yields 10.1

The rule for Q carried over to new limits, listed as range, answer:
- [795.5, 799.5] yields 6.54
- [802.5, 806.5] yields 9.24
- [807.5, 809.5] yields 10.7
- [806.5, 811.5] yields 10.5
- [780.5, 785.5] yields 8.2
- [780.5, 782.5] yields 8.79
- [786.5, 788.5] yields 6.88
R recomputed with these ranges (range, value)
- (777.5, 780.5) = 9.91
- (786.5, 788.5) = 6.93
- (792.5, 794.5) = 6.43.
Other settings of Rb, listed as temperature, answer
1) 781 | 8.67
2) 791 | 6.44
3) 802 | 8.2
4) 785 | 7.67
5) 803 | 8.7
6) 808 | 10.9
